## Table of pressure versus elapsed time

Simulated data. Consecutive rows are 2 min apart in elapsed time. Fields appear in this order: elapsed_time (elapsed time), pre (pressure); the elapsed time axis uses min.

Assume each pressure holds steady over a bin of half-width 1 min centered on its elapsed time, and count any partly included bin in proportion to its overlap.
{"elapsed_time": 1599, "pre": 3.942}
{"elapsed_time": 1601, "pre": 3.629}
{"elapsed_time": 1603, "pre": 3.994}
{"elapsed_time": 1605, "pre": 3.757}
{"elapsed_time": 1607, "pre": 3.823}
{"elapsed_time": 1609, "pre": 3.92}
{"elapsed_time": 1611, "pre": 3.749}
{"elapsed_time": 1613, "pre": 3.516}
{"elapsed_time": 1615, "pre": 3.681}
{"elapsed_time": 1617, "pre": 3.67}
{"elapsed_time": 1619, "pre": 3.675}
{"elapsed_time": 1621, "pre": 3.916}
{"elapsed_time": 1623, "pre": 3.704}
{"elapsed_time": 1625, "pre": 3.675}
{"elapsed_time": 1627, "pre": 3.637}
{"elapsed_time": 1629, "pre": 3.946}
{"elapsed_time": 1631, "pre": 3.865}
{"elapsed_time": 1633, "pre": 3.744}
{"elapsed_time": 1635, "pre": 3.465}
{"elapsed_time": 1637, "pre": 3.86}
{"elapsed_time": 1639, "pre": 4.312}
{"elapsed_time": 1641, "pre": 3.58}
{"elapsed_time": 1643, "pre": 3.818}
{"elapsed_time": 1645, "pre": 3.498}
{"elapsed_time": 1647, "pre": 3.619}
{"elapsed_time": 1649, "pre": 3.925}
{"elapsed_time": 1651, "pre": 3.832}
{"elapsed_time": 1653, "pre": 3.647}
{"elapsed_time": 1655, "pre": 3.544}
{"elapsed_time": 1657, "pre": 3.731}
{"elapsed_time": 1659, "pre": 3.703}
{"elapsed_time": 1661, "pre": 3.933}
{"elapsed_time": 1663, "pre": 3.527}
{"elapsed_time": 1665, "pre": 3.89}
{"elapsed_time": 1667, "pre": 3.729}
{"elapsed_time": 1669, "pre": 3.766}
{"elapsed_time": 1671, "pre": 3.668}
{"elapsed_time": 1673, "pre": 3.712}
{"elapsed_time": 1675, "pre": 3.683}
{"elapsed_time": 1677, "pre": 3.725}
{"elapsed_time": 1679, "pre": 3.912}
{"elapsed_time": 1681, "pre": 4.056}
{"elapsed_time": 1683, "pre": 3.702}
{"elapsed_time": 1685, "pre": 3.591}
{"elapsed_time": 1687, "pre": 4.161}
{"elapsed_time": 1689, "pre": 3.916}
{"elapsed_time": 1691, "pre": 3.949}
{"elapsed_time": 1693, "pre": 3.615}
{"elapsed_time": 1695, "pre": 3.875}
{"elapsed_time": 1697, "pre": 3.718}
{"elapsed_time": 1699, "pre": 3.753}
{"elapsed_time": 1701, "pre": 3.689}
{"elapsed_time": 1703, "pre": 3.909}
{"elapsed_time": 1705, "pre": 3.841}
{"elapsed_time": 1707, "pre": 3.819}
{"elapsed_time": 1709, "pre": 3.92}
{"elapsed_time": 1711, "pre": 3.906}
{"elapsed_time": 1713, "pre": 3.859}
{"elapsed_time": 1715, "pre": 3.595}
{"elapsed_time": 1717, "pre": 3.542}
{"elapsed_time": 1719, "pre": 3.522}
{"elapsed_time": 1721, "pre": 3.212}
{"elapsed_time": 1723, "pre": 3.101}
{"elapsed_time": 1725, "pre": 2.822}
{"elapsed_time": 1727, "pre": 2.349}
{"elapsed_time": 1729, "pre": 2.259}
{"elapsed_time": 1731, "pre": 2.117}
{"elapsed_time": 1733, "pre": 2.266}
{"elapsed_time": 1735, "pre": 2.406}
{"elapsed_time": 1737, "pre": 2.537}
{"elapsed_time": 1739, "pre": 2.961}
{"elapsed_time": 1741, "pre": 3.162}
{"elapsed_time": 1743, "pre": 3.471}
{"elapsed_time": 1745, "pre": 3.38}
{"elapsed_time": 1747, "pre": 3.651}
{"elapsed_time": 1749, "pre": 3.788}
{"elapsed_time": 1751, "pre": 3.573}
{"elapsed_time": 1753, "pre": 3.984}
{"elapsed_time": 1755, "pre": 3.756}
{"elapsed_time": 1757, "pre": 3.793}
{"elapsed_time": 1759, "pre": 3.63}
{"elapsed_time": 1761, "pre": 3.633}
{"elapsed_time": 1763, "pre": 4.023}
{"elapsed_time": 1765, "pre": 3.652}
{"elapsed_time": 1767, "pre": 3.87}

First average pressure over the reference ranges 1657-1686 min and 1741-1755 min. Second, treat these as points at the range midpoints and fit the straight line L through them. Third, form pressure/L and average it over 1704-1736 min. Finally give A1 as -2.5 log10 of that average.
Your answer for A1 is 0.163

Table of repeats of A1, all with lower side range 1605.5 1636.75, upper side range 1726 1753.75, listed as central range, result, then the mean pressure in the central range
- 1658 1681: -0.10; 3.76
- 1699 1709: -0.19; 3.82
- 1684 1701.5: -0.16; 3.81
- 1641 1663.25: -0.05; 3.71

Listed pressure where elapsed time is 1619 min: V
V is 3.675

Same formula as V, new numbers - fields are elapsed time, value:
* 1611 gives 3.749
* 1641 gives 3.58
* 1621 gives 3.916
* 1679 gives 3.912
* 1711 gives 3.906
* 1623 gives 3.704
